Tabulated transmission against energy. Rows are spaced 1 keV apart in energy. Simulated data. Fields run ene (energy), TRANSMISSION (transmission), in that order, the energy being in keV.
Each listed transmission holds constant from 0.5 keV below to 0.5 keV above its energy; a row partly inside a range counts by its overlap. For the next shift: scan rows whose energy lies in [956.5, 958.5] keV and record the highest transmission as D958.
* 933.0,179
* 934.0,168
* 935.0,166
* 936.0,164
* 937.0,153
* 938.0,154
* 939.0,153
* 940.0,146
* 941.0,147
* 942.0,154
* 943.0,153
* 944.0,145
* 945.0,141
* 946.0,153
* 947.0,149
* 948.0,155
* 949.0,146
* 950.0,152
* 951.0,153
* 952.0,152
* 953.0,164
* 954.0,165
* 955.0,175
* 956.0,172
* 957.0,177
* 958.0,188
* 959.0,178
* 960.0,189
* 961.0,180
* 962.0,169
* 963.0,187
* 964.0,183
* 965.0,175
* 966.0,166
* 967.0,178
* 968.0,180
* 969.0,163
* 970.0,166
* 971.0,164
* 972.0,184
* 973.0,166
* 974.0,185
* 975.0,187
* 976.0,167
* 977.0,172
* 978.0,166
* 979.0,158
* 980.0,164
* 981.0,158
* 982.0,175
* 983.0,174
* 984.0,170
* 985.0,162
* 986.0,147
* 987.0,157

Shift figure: 188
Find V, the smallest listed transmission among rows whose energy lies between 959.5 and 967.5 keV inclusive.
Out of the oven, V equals 166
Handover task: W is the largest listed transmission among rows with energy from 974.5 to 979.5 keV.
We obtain 187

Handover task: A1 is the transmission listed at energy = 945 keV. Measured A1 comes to 141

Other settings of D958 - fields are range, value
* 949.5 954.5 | 165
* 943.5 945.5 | 145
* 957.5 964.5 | 189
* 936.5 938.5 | 154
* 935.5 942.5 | 164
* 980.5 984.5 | 175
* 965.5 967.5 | 178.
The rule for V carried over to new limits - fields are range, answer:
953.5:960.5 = 165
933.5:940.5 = 146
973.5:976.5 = 167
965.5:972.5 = 163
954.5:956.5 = 172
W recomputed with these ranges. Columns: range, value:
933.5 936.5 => 168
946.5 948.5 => 155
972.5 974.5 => 185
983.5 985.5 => 170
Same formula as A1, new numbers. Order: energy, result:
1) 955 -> 175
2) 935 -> 166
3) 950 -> 152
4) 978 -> 166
